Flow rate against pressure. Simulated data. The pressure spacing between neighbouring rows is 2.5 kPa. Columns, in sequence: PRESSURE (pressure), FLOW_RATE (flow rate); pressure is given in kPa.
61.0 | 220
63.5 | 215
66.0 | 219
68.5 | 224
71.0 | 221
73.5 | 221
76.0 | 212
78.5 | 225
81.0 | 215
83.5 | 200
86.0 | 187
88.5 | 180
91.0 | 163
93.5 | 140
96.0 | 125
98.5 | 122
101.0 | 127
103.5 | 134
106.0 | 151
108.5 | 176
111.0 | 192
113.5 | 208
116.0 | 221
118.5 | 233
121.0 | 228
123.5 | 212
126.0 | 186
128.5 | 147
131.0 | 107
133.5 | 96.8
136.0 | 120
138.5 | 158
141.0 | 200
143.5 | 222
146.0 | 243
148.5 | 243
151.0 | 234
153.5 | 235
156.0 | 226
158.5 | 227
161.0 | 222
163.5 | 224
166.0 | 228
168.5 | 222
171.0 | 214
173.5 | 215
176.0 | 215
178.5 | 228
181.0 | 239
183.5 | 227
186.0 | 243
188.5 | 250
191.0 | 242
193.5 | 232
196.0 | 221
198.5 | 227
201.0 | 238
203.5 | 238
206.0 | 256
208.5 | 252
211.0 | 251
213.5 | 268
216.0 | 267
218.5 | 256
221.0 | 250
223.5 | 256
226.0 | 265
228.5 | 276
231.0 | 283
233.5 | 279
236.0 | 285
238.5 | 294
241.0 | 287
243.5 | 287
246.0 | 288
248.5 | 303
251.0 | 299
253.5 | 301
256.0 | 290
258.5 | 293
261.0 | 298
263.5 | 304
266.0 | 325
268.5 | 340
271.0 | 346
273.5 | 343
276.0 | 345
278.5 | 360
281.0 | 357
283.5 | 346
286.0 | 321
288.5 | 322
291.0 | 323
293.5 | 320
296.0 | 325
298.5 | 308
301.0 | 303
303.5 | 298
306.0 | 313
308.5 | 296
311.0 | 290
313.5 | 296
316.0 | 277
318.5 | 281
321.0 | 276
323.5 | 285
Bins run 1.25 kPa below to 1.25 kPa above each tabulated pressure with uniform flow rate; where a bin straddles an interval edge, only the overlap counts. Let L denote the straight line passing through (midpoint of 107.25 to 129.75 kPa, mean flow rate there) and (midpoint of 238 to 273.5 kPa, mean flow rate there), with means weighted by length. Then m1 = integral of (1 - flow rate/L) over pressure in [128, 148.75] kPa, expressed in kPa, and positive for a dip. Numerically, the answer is 4.66 kPa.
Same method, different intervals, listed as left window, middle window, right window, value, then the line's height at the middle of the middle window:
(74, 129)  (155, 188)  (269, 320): 0.80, 232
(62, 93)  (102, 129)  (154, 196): 3.02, 214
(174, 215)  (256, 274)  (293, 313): -2.28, 282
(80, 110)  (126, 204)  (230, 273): 4.21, 223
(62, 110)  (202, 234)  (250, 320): 1.14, 270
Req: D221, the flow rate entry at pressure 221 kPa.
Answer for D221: 250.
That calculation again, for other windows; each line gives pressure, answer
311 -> 290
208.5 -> 252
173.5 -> 215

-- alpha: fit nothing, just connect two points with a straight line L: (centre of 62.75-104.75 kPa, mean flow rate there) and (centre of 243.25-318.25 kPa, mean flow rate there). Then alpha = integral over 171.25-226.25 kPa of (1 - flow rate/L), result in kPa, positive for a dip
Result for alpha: 3.9 kPa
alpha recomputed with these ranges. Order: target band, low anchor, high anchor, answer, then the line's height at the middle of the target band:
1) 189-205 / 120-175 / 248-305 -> 0.8 kPa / 247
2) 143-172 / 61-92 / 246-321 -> 2.4 kPa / 249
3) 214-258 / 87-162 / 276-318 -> -1.9 kPa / 269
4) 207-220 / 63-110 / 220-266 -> 0.4 kPa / 267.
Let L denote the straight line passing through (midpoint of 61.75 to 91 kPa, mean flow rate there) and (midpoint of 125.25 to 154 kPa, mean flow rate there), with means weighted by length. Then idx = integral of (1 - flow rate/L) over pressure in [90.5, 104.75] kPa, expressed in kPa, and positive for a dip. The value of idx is 4.7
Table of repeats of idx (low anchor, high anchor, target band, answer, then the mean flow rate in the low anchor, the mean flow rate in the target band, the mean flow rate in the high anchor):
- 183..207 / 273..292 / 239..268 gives 0.7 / 238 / 299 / 340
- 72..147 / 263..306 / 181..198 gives 0.8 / 178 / 236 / 329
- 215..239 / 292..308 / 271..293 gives -2.8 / 270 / 339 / 311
